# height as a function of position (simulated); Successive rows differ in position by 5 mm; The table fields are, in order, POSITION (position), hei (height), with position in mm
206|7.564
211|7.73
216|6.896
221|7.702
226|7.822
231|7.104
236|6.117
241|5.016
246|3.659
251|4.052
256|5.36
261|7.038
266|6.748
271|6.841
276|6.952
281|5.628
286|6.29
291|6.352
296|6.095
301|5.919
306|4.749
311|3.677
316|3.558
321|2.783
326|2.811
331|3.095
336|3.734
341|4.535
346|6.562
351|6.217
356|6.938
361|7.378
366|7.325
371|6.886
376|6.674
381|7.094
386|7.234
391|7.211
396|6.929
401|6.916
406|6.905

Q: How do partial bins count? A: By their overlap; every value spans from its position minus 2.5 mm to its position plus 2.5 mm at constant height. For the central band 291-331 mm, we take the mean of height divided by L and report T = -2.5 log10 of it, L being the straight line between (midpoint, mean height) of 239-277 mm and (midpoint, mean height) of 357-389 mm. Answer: 0.41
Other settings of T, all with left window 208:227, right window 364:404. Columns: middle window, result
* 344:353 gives 0.12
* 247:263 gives 0.37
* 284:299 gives 0.17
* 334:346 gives 0.47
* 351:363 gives 0.02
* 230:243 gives 0.24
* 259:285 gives 0.12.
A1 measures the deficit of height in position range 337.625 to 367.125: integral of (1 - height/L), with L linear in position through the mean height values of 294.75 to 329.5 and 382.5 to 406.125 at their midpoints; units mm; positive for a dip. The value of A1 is -4.1 mm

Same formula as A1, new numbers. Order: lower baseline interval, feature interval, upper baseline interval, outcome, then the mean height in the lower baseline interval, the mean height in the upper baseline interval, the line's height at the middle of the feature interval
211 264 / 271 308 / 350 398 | 2.3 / 6.16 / 7.01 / 6.49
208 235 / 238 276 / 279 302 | 5.9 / 7.38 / 6.08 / 6.71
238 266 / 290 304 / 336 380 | -0.8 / 5.2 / 6.42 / 5.72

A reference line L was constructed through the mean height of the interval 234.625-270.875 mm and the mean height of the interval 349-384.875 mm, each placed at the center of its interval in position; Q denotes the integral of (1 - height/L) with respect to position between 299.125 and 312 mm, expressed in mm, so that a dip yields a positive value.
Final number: 2.7 mm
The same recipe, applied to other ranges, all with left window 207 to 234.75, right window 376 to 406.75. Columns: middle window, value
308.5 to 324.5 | 8.6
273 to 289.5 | 2.2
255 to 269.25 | 1.5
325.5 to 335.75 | 5.7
